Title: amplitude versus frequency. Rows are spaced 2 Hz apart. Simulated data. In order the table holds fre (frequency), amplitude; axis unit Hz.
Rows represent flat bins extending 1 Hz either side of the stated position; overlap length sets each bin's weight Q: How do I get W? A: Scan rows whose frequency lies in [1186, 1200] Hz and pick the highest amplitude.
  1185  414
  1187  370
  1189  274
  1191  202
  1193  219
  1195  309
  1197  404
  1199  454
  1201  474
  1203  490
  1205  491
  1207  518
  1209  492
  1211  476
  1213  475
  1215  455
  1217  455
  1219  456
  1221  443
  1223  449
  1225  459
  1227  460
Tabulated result 454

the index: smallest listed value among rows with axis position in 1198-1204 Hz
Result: 454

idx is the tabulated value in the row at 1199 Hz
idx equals 454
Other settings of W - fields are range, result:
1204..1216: 518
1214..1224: 456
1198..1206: 491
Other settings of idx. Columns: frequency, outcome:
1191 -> 202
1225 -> 459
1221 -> 443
